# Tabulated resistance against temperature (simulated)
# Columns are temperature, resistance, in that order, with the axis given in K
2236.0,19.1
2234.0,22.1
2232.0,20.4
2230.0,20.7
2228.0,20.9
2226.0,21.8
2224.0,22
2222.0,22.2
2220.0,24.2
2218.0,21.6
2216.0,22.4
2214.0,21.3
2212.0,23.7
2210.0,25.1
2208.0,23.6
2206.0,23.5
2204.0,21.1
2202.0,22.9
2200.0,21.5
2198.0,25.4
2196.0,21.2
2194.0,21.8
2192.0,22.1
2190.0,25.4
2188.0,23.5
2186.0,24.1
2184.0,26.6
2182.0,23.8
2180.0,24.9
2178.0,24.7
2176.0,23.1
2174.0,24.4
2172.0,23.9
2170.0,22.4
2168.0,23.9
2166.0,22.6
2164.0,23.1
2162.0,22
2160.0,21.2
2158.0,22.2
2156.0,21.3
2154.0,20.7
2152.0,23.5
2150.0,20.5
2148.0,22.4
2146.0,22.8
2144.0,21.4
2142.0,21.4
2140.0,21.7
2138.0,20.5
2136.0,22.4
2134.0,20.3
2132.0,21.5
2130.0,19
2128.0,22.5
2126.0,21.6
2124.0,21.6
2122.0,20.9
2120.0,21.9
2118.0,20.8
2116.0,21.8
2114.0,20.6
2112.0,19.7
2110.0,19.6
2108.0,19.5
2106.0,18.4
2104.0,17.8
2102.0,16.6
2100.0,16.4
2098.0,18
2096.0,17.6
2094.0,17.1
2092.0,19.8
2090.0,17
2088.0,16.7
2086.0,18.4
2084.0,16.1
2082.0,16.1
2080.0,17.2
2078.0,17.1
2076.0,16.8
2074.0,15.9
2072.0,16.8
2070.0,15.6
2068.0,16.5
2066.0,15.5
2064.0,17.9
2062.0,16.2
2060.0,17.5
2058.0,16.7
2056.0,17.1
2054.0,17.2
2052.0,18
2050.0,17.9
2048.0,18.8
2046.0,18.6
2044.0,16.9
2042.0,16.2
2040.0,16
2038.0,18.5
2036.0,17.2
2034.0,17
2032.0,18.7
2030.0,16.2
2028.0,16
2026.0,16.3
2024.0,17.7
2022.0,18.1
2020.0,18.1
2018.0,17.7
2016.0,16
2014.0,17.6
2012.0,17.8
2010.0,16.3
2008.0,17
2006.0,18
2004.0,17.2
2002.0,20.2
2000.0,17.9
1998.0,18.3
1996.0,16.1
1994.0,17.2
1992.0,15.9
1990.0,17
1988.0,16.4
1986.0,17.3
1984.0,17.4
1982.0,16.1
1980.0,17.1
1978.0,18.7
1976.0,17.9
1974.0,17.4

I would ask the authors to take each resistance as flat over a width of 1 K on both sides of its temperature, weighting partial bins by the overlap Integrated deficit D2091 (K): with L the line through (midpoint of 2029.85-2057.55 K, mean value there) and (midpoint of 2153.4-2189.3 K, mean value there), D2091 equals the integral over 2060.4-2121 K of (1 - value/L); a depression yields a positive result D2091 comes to 5.56 K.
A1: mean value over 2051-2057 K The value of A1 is 17.4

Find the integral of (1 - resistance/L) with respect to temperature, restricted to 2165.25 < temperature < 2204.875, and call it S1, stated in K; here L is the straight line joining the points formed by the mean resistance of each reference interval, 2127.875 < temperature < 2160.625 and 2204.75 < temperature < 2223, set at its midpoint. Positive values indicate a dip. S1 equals -1.94 K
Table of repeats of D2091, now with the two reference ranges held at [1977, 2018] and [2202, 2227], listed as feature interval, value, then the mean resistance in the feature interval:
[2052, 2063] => 1.0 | 17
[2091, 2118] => 1.6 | 18.8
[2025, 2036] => 0.8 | 16.9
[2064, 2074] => 1.5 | 16.3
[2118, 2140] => -0.7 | 21.2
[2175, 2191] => -1.9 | 24.5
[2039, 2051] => 0.7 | 17.4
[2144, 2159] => -0.5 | 21.9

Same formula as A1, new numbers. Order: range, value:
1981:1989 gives 16.8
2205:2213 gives 24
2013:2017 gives 16.8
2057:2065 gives 17.1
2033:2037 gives 17.1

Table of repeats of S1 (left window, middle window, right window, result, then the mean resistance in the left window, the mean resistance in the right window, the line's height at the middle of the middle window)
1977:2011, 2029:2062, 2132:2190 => 2.8 K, 17.3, 22.7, 19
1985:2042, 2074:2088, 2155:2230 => 1.8 K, 17.3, 23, 19.4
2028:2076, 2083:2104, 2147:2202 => 1.9 K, 17.1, 23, 19.1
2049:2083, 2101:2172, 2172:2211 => -1.9 K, 16.8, 23.6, 20.6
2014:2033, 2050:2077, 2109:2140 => 2.8 K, 17.2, 21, 18.7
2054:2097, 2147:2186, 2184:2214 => -2.6 K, 16.9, 23.3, 21.6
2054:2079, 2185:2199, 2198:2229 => -1.0 K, 16.7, 22.6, 21.7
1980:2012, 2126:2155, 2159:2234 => -0.2 K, 17.2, 22.9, 21.3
